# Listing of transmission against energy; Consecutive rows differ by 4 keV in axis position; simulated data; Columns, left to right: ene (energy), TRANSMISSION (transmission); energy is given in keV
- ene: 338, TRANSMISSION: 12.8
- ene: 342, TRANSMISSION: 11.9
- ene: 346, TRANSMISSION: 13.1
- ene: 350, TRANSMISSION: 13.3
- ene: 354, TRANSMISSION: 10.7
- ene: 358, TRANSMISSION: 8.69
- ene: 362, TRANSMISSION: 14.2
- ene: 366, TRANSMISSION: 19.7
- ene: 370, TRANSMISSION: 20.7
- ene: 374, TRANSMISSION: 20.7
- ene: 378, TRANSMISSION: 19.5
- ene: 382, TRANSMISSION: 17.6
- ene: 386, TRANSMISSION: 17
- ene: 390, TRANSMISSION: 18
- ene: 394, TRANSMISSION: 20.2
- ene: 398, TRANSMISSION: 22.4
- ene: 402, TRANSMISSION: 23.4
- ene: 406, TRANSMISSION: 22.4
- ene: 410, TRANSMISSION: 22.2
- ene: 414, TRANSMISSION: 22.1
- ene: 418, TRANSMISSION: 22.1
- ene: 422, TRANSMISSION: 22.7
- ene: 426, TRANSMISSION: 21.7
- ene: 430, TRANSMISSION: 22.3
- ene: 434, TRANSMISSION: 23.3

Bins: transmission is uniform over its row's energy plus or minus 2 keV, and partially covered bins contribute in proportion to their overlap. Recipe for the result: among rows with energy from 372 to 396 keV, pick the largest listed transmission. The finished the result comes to 20.7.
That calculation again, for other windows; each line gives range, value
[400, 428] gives 23.4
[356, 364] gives 14.2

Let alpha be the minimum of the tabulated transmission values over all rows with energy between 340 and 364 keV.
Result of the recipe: 8.69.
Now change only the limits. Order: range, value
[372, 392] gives 17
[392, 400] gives 20.2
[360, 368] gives 14.2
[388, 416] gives 18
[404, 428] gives 21.7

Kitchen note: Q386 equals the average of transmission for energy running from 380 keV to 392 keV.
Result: 17.5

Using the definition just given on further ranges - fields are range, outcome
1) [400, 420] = 22.4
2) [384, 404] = 20.2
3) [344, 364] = 12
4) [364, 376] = 20.4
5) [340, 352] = 12.8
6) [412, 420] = 22.1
